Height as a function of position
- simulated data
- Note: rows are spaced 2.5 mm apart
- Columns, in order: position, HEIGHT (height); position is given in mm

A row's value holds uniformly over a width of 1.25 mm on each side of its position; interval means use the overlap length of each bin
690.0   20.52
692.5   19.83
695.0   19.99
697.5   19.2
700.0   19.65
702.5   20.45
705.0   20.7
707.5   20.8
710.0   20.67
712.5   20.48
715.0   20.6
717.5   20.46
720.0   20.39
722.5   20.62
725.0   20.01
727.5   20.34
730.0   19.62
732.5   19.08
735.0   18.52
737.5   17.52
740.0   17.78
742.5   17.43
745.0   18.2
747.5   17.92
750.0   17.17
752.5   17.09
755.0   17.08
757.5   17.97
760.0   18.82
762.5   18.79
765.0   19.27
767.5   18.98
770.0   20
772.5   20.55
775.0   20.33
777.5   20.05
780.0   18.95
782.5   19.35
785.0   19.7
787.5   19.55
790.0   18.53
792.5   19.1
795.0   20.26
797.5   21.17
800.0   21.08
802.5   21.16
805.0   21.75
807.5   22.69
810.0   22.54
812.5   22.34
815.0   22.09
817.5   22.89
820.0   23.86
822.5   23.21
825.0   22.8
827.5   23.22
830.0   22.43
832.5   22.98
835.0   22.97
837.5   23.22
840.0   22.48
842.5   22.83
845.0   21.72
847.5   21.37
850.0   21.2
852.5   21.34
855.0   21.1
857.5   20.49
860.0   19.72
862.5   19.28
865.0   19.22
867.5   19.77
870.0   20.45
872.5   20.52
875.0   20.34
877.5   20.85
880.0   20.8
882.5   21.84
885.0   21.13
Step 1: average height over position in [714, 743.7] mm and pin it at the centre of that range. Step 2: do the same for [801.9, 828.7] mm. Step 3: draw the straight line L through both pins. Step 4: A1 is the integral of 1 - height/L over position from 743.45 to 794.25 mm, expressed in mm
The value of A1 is 4.9 mm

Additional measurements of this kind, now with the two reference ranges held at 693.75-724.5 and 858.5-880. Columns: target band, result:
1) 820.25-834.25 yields -2.0 mm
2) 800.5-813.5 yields -1.2 mm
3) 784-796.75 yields 0.4 mm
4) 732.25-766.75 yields 3.8 mm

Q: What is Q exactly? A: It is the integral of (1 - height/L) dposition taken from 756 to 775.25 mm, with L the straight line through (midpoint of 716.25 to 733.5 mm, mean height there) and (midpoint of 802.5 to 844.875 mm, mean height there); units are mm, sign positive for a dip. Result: 1.7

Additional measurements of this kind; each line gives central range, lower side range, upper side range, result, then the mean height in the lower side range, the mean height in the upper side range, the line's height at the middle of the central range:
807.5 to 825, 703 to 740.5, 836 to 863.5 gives -1.5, 19.9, 21.4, 21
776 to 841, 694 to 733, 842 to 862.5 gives -2.4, 20.2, 21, 20.8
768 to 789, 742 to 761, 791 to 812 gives -0.2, 17.7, 21.2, 19.6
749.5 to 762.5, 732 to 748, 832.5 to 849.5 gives 0.7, 18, 22.4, 18.7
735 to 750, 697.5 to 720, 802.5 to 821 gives 2.3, 20.4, 22.5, 21.1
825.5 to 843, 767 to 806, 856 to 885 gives -2.3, 20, 20.3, 20.2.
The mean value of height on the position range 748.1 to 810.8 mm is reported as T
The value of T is 19.6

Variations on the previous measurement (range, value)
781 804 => 20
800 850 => 22.5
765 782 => 19.8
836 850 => 22.2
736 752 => 17.7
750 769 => 18.2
